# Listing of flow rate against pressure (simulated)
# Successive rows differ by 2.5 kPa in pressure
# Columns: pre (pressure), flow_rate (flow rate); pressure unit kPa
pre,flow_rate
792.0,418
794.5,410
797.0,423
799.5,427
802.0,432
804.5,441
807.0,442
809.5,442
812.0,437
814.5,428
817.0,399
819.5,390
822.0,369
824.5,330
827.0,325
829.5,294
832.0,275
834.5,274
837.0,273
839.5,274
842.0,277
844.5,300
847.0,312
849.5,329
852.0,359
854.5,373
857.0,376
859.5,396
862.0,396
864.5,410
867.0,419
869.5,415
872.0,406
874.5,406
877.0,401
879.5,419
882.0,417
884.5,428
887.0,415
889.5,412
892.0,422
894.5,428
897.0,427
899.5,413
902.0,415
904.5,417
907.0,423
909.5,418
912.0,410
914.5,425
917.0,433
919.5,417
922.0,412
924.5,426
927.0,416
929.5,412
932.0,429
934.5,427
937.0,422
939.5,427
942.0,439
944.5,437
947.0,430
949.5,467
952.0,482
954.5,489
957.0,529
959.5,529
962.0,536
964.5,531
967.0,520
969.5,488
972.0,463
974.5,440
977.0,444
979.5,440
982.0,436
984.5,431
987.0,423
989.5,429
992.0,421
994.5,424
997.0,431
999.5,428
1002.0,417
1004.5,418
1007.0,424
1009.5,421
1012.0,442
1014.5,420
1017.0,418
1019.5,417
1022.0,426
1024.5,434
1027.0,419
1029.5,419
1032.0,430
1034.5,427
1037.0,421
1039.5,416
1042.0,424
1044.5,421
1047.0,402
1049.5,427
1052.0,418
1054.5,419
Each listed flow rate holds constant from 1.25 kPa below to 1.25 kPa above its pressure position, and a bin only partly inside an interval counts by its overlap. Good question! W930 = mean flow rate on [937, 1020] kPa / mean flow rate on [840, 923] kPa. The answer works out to 1.1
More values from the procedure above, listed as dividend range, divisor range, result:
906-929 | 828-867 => 1.27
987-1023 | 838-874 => 1.18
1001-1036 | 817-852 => 1.35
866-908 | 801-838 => 1.13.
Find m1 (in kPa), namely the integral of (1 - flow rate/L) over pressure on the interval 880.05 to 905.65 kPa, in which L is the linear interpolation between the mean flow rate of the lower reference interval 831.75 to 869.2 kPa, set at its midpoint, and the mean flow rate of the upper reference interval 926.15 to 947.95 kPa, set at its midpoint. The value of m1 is -2.5 kPa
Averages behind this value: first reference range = 340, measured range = 419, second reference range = 427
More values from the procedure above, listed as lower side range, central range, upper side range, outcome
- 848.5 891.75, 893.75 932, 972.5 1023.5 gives -1.0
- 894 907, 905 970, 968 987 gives -2.7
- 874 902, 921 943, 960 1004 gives 0.6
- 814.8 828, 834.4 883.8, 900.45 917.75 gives 3.4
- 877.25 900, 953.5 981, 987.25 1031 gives -4.5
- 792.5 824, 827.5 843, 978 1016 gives 5.1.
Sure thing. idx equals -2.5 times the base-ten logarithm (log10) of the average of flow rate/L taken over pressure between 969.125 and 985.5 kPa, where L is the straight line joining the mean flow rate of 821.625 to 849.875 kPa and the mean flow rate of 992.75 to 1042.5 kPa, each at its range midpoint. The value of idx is -0.13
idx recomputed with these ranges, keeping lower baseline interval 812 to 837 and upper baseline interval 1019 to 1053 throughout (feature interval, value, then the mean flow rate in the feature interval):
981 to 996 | -0.060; 427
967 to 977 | -0.176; 468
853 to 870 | -0.112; 397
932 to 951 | -0.129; 436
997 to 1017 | -0.035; 424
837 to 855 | 0.130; 312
